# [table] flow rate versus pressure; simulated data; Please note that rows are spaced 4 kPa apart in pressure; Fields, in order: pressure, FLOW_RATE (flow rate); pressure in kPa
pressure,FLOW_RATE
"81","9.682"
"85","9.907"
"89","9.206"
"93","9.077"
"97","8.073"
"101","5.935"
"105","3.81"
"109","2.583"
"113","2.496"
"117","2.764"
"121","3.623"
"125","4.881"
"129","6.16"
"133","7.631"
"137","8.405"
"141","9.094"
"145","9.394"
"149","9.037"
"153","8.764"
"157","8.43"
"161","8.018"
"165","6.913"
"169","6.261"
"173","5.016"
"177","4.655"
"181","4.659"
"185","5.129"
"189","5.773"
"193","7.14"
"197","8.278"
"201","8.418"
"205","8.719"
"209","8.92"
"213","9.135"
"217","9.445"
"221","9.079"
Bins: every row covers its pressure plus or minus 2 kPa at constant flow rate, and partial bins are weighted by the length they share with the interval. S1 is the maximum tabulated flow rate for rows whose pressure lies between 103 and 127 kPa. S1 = 4.881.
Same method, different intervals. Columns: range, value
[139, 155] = 9.394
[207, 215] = 9.135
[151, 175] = 8.764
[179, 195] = 7.14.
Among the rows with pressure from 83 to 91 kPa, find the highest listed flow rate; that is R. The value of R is 9.907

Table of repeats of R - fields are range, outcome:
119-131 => 6.16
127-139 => 8.405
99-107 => 5.935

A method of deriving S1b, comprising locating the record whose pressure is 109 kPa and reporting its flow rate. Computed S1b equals 2.583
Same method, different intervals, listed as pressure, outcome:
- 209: 8.92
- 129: 6.16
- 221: 9.079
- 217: 9.445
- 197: 8.278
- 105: 3.81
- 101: 5.935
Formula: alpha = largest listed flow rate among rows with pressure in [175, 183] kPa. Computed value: 4.659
